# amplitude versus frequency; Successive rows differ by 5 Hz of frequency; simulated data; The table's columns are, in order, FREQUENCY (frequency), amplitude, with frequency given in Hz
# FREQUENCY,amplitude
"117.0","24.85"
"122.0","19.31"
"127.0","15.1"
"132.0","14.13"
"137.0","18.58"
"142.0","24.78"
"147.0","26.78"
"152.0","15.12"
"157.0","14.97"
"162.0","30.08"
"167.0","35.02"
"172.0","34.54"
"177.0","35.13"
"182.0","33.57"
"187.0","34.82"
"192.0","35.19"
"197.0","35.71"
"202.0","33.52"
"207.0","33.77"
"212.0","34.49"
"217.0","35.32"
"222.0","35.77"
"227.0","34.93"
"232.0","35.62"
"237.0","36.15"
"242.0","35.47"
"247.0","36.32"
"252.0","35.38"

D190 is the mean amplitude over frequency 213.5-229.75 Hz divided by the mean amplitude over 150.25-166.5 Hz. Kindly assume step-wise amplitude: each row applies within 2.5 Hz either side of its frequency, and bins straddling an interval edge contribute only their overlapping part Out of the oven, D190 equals 1.6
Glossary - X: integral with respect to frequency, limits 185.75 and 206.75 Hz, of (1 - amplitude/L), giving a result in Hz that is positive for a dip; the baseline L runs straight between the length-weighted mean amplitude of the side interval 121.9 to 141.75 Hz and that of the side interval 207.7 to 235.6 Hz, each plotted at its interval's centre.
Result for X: -3.2 Hz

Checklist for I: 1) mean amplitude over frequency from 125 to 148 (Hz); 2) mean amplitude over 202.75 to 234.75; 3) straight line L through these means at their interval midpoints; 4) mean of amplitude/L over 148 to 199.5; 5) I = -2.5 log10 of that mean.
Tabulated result -0.14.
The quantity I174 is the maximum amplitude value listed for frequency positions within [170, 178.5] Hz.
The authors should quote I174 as 35.13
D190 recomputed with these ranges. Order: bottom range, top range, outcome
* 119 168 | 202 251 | 1.68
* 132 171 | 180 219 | 1.47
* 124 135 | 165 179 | 2.32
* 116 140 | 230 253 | 1.98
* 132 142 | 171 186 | 1.81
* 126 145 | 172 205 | 1.86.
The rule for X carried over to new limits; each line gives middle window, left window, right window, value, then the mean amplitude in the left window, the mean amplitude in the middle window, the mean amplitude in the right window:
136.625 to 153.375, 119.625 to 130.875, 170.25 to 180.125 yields 1.1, 16.8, 22.1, 34.8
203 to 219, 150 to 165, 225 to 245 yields -1.8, 20.7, 34.4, 35.6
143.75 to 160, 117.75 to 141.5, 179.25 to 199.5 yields 3.0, 18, 19.6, 34.8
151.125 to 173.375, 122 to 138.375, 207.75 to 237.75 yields -3.0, 16.3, 26.3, 35.2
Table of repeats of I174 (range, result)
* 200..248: 36.32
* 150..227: 35.77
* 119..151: 26.78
